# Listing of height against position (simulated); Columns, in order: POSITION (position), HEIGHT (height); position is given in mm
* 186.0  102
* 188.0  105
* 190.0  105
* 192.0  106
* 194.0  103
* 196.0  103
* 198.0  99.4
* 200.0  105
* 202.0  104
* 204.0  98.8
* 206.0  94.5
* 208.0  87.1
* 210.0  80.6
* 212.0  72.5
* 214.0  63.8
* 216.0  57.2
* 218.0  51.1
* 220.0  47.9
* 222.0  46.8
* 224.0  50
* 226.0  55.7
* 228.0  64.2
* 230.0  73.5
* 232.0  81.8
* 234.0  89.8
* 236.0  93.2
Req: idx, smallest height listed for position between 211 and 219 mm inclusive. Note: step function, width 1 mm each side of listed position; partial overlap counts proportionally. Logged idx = 51.1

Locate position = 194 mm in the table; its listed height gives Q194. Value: 103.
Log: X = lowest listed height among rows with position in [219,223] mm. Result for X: 46.8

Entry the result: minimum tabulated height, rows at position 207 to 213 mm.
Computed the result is 72.5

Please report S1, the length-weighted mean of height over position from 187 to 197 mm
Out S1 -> 104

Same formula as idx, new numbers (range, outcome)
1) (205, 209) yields 87.1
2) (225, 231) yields 55.7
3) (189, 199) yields 99.4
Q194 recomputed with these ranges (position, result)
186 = 102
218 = 51.1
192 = 106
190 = 105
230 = 73.5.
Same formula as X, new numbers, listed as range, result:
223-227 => 50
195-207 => 94.5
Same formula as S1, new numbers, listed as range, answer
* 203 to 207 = 96.7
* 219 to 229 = 52.9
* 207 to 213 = 80.1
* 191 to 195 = 104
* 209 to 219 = 65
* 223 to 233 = 65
